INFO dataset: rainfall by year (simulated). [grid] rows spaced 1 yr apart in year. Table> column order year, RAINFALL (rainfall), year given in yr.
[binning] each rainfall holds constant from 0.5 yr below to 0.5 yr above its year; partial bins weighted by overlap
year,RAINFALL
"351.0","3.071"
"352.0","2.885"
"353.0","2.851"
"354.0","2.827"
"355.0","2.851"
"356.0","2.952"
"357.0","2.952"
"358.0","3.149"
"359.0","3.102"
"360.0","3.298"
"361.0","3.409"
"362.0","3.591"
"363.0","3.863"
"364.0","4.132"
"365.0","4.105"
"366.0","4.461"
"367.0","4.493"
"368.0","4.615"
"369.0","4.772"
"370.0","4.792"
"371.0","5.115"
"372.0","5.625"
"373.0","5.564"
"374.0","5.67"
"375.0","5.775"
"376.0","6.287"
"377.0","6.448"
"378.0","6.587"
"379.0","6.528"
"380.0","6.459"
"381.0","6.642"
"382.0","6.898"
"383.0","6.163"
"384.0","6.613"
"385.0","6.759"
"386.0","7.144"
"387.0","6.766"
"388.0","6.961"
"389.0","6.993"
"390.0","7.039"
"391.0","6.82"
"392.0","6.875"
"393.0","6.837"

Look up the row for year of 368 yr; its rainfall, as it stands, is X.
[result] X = 4.615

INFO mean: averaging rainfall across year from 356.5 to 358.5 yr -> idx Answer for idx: 3.05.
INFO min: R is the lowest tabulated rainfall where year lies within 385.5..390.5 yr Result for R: 6.766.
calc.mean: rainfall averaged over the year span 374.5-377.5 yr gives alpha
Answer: 6.17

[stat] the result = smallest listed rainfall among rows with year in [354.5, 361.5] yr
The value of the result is 2.851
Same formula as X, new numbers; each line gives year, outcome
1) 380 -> 6.459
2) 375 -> 5.775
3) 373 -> 5.564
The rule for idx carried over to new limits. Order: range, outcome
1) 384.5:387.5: 6.89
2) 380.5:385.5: 6.62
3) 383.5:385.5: 6.69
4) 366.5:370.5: 4.67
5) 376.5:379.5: 6.52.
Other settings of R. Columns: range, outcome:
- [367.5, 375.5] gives 4.615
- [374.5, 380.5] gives 5.775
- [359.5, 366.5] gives 3.298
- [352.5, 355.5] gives 2.827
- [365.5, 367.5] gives 4.461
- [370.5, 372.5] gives 5.115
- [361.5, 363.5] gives 3.591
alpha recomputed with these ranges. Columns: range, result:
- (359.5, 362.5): 3.43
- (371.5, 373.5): 5.59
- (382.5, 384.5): 6.39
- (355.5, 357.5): 2.95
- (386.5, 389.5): 6.91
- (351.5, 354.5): 2.85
